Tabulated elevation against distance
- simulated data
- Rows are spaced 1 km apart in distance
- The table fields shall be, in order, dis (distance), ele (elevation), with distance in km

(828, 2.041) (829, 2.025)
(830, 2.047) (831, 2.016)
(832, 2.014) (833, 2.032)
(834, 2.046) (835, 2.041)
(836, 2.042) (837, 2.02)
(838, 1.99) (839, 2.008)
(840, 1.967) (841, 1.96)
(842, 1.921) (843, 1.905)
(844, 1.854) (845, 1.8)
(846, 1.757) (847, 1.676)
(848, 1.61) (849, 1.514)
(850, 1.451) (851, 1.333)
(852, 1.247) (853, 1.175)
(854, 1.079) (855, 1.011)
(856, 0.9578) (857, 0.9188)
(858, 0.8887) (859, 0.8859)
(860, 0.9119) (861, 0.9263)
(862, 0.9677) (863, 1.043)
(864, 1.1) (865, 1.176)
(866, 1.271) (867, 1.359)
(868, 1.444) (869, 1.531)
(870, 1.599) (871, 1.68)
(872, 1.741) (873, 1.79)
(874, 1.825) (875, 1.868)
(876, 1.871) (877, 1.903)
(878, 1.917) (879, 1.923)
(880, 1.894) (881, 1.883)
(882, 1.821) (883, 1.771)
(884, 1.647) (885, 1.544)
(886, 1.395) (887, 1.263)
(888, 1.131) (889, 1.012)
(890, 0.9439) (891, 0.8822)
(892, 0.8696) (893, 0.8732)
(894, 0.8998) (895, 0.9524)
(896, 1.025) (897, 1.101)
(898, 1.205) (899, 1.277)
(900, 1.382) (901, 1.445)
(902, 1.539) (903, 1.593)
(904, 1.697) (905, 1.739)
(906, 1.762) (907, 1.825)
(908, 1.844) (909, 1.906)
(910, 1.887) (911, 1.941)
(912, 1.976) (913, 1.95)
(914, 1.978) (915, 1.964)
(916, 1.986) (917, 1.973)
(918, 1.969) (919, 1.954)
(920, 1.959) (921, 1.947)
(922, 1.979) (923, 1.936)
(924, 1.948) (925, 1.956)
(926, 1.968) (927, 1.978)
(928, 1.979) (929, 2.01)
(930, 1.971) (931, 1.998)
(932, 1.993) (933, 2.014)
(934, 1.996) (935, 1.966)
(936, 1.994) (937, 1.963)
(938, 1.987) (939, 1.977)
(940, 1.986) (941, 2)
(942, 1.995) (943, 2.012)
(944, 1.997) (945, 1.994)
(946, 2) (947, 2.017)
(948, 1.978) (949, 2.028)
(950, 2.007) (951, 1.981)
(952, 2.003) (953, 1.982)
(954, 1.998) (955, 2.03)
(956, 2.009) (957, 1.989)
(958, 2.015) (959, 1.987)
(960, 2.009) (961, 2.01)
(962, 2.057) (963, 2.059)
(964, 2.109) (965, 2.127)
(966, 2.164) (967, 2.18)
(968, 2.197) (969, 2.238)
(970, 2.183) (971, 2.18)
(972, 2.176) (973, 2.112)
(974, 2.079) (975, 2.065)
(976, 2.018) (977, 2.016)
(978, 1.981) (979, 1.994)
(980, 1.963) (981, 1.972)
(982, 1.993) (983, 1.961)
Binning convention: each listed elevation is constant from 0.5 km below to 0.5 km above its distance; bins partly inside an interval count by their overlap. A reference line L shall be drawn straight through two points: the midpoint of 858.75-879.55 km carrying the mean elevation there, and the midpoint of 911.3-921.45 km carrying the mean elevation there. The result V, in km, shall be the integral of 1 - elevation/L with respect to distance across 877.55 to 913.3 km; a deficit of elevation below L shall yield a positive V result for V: 5.2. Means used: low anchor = 1.47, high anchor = 1.97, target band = 1.49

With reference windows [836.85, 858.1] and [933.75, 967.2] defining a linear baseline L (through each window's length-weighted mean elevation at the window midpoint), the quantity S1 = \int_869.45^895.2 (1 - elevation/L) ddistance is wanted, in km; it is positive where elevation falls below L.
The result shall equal 3.0 km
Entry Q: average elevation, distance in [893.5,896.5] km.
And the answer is 0.959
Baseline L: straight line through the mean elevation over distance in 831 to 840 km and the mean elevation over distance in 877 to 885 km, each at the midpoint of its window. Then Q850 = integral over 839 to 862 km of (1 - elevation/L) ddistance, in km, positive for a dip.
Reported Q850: 6.6 km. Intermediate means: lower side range 2.02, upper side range 1.82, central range 1.4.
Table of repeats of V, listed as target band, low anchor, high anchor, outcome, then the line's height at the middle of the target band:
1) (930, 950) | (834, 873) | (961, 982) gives -0.7 km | 1.93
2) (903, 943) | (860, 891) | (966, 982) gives -3.7 km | 1.78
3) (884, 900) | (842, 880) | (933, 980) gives 5.0 km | 1.64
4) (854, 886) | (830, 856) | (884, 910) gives 1.5 km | 1.54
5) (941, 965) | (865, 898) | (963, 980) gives -0.5 km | 1.97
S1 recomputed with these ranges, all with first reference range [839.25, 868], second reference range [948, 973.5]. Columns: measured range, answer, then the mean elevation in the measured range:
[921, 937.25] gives -1.0 km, 1.98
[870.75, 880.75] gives -2.3 km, 1.85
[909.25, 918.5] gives -1.1 km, 1.96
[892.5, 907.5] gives 2.8 km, 1.35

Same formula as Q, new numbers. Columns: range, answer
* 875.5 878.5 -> 1.9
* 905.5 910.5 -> 1.84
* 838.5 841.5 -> 1.98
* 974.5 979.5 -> 2.01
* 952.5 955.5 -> 2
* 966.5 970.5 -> 2.2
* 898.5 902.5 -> 1.41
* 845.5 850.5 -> 1.6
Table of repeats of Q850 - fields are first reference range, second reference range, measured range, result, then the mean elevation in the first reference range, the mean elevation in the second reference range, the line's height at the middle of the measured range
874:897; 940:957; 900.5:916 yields -1.6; 1.42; 2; 1.63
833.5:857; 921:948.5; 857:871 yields 4.5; 1.65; 1.98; 1.72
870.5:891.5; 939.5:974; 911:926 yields -1.1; 1.61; 2.05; 1.83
